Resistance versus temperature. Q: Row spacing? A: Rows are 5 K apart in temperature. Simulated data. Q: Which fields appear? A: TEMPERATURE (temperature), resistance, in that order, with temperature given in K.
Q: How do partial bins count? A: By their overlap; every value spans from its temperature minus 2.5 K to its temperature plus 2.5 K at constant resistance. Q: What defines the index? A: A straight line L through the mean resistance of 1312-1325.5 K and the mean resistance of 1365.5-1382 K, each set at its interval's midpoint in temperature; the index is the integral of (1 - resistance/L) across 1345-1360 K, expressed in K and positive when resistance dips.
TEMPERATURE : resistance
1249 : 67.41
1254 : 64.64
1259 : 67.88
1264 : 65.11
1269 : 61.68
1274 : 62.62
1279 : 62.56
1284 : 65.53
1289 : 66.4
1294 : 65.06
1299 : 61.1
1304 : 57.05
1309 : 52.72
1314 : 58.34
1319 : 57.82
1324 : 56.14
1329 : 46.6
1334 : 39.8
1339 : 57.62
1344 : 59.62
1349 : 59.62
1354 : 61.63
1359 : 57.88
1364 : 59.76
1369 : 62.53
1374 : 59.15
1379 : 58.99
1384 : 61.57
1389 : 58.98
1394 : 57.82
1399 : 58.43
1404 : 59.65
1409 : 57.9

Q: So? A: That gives -0.2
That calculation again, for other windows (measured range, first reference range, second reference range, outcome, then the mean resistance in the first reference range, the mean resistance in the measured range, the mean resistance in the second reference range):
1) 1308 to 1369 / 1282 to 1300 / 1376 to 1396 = 5.9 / 64.8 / 56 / 59.4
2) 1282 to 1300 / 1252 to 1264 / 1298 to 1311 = -1.6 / 66.1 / 64.8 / 56.6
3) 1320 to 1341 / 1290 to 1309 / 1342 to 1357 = 3.4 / 60.4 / 50.4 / 60.2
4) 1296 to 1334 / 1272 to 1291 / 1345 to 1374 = 4.7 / 64.3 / 54.8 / 60.2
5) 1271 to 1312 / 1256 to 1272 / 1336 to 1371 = 1.0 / 64.8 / 61.6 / 59.5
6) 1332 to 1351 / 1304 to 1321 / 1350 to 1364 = 1.4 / 56.4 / 54.4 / 59.7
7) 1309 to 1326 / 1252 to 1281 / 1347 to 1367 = 1.3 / 64.1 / 56.8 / 59.8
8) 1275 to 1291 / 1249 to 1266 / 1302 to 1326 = -0.7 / 66.1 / 64.6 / 56.4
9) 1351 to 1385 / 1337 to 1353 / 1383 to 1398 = -0.5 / 59.2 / 60.1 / 59.1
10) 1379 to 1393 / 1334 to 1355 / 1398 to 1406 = -0.3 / 57.1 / 59.8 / 59.1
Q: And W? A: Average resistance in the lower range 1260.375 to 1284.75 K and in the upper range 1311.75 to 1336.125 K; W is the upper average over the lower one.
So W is 0.8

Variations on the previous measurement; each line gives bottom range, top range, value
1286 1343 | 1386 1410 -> 1.04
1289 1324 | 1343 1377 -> 1.02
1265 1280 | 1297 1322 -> 0.92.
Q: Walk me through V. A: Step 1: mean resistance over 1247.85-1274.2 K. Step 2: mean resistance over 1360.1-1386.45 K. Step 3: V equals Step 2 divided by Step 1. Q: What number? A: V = 0.9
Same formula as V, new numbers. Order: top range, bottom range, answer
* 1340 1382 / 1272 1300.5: 0.93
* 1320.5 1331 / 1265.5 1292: 0.82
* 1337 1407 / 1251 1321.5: 0.96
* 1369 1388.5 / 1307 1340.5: 1.14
